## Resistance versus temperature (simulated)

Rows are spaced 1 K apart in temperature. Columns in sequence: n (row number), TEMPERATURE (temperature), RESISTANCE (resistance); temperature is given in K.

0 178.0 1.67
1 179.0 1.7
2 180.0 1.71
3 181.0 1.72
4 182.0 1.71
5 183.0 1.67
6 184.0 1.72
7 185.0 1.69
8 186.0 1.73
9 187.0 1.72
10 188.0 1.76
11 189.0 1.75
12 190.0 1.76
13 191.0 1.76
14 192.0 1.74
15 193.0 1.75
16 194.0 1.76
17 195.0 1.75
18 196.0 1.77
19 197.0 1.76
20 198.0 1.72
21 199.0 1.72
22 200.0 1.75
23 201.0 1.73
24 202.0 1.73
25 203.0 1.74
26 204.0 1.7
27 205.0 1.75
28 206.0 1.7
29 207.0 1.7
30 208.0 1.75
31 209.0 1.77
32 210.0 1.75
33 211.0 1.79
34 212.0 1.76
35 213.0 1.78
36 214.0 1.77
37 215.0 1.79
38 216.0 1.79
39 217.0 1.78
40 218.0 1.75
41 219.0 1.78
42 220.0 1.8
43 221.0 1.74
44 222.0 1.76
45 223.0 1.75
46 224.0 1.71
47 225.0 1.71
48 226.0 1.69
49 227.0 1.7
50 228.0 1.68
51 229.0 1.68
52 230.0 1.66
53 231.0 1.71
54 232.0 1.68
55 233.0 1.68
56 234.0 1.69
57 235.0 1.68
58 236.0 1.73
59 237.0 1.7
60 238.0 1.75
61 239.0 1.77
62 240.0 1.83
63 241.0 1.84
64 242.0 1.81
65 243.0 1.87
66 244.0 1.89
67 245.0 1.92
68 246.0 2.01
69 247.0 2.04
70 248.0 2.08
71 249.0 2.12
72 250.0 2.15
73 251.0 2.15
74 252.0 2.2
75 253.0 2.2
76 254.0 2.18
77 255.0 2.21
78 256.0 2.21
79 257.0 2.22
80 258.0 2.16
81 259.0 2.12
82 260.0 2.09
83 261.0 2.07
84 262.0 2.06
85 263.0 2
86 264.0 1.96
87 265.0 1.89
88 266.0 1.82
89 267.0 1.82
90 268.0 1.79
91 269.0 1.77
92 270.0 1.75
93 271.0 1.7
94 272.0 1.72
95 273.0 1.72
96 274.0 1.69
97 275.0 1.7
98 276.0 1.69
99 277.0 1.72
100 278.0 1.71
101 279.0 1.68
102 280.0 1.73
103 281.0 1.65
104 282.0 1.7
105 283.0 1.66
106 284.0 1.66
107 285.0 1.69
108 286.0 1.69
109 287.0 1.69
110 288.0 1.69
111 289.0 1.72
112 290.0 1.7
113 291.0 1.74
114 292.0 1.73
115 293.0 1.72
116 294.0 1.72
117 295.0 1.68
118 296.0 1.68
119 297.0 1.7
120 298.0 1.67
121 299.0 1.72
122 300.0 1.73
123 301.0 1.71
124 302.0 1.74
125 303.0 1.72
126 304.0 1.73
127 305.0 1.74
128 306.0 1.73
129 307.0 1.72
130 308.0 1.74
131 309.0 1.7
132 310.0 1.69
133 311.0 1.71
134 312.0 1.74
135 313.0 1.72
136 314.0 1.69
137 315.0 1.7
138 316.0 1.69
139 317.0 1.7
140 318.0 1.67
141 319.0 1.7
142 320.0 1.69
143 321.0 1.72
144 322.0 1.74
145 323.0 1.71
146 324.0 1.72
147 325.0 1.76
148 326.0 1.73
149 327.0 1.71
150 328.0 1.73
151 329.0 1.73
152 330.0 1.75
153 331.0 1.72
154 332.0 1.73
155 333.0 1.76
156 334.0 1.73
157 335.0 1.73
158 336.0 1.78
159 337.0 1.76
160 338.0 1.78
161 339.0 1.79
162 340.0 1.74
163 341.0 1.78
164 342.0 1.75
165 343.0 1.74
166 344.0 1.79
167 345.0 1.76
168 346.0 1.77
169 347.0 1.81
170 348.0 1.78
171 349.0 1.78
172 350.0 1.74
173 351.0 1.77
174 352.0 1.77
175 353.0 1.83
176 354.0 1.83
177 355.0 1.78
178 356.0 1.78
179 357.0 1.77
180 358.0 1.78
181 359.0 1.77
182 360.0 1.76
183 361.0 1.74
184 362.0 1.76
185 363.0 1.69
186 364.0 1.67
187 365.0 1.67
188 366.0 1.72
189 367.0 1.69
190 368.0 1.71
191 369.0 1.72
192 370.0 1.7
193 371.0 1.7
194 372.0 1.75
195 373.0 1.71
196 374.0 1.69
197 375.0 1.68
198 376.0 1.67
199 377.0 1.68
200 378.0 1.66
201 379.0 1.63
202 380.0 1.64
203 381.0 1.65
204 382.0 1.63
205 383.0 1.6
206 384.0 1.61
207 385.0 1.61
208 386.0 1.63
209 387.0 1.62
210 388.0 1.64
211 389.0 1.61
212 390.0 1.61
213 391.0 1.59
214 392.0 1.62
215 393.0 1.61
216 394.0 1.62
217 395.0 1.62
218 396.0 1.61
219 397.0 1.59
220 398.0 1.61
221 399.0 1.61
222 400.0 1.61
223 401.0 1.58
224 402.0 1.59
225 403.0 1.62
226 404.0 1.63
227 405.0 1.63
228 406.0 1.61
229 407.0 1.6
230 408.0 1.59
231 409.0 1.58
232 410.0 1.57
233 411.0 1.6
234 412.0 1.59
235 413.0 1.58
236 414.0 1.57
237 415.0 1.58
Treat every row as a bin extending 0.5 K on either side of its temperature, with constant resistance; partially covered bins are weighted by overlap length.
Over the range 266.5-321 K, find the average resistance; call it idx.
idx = 1.71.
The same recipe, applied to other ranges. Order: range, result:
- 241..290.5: 1.89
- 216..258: 1.87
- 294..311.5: 1.71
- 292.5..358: 1.74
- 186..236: 1.74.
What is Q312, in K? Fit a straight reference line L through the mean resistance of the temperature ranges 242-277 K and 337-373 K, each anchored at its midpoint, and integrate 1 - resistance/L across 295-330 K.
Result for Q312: 2.5 K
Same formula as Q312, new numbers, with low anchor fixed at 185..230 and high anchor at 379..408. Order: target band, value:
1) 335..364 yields -2.2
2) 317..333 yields -0.6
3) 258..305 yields -2.1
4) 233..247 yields -0.7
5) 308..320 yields -0.2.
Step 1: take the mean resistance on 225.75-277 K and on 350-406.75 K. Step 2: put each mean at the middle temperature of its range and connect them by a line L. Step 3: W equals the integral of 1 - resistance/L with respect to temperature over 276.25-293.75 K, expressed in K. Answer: 1.3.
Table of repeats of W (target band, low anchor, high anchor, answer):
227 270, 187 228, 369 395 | -4.9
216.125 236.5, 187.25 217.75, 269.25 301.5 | 0.2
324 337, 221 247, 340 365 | 0.2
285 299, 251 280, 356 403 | 1.2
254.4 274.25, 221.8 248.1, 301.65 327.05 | -2.2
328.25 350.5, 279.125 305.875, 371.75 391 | -1.1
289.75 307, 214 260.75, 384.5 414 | 0.6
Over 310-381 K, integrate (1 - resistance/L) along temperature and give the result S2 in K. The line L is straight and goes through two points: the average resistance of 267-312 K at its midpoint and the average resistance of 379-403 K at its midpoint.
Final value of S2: -3.2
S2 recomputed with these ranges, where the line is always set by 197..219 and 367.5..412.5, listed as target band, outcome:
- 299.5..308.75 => -0.22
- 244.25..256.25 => -2.74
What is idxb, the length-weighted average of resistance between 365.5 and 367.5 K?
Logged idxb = 1.71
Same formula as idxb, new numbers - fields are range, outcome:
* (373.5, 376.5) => 1.68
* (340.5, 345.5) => 1.76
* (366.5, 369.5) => 1.71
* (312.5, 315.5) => 1.7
